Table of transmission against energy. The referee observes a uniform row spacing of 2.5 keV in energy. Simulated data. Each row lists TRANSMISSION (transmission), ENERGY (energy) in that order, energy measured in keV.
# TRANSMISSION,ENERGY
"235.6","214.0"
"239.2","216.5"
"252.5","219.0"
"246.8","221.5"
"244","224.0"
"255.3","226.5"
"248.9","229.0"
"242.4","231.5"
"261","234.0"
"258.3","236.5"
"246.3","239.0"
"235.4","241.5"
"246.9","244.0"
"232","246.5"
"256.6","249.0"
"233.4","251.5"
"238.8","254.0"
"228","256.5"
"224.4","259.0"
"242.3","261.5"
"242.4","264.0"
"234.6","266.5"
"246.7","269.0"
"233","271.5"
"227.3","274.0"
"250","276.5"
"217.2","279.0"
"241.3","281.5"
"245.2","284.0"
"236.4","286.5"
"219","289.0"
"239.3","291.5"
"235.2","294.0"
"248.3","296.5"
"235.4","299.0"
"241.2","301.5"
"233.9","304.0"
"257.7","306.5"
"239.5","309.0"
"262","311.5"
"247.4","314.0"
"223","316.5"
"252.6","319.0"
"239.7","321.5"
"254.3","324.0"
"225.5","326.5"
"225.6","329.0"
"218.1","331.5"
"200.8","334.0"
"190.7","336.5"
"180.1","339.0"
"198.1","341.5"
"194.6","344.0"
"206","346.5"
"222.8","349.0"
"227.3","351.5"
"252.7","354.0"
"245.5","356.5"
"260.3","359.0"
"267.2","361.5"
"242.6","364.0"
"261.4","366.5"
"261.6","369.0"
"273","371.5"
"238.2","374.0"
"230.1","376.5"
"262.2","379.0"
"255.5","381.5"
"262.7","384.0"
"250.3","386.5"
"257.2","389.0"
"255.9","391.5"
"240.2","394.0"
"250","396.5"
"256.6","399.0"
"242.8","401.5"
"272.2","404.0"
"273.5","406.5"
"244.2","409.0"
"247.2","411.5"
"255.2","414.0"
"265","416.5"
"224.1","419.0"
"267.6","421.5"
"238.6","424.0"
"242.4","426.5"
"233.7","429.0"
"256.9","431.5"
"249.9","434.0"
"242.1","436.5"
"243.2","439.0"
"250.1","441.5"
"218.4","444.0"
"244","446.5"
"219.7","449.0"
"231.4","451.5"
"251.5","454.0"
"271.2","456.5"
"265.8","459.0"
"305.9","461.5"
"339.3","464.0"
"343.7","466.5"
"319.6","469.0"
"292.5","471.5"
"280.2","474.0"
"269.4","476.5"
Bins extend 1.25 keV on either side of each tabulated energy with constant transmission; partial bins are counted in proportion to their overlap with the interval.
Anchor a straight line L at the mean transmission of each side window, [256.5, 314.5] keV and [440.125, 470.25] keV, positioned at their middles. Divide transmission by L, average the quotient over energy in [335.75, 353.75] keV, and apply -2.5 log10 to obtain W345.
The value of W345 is 0.21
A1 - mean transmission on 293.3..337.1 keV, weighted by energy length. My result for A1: 236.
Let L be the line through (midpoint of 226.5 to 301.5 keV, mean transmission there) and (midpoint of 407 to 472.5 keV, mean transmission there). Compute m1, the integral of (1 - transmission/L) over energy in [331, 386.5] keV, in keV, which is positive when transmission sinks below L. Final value 3.6 keV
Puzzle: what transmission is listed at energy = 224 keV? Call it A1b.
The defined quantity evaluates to 244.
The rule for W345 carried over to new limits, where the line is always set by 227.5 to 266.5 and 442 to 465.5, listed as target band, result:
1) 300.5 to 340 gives 0.08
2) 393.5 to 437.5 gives 0.03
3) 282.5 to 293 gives 0.05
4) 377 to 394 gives 0.00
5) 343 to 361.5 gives 0.09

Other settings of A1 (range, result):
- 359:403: 254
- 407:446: 246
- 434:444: 242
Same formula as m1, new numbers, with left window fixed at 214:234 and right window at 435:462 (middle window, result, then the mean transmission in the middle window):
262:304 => 1.8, 237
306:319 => 0.1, 246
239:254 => 0.4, 241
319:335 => 1.1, 230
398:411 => -0.5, 257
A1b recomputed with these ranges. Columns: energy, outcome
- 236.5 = 258.3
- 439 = 243.2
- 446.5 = 244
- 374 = 238.2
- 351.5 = 227.3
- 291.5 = 239.3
